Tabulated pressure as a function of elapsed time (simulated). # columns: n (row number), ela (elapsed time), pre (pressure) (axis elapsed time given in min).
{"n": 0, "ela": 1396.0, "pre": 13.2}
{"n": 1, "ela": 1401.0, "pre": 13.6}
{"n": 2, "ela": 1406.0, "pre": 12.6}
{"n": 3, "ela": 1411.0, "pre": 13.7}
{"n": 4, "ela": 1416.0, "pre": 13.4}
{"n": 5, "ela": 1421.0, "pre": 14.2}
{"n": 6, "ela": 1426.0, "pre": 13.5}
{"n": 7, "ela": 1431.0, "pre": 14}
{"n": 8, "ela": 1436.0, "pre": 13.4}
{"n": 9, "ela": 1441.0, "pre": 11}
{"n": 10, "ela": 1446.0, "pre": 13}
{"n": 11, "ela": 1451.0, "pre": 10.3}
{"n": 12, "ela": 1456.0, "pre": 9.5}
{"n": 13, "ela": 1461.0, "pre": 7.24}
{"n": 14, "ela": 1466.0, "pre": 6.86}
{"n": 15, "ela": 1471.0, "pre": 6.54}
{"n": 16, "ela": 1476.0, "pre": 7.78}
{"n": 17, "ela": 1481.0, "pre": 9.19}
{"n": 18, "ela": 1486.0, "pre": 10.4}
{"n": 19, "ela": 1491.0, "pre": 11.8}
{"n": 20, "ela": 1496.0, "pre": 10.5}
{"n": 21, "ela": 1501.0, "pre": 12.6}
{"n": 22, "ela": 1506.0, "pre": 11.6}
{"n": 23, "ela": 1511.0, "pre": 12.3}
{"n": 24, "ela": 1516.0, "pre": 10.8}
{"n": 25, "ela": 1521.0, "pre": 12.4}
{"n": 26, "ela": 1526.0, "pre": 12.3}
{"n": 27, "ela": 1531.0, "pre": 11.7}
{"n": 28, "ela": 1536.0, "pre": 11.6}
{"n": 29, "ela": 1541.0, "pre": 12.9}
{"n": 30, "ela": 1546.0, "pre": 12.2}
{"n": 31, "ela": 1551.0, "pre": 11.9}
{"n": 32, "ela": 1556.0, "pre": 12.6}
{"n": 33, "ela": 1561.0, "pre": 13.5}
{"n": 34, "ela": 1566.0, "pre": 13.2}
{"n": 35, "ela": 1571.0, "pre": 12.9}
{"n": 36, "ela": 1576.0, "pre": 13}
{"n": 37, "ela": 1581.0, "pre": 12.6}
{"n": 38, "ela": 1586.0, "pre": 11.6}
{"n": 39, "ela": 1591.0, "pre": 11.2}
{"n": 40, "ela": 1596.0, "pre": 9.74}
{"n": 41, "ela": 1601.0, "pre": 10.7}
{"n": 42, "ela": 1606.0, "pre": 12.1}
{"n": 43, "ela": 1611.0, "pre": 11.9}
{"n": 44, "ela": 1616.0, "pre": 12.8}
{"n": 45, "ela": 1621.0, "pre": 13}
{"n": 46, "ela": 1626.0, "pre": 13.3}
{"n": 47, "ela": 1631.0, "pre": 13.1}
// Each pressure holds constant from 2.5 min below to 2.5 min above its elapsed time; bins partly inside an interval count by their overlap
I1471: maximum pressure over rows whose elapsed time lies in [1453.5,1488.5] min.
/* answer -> 10.4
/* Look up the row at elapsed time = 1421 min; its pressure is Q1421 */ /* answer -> 14.2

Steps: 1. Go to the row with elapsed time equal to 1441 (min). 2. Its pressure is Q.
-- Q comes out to 11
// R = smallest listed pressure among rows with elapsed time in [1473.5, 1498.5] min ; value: 7.78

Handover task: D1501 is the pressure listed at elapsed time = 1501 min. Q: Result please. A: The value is 12.6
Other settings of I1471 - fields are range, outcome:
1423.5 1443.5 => 14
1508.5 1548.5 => 12.9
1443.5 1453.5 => 13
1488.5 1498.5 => 11.8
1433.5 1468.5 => 13.4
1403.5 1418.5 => 13.7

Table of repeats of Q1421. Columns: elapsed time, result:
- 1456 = 9.5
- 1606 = 12.1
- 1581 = 12.6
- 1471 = 6.54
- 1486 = 10.4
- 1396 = 13.2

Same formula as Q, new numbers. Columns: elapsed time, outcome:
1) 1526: 12.3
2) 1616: 12.8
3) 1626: 13.3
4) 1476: 7.78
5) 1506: 11.6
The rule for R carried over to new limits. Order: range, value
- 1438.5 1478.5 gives 6.54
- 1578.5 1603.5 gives 9.74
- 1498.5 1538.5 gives 10.8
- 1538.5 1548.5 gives 12.2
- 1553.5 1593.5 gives 11.2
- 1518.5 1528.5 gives 12.3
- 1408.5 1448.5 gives 11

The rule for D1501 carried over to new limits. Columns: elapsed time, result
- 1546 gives 12.2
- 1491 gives 11.8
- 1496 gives 10.5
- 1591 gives 11.2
